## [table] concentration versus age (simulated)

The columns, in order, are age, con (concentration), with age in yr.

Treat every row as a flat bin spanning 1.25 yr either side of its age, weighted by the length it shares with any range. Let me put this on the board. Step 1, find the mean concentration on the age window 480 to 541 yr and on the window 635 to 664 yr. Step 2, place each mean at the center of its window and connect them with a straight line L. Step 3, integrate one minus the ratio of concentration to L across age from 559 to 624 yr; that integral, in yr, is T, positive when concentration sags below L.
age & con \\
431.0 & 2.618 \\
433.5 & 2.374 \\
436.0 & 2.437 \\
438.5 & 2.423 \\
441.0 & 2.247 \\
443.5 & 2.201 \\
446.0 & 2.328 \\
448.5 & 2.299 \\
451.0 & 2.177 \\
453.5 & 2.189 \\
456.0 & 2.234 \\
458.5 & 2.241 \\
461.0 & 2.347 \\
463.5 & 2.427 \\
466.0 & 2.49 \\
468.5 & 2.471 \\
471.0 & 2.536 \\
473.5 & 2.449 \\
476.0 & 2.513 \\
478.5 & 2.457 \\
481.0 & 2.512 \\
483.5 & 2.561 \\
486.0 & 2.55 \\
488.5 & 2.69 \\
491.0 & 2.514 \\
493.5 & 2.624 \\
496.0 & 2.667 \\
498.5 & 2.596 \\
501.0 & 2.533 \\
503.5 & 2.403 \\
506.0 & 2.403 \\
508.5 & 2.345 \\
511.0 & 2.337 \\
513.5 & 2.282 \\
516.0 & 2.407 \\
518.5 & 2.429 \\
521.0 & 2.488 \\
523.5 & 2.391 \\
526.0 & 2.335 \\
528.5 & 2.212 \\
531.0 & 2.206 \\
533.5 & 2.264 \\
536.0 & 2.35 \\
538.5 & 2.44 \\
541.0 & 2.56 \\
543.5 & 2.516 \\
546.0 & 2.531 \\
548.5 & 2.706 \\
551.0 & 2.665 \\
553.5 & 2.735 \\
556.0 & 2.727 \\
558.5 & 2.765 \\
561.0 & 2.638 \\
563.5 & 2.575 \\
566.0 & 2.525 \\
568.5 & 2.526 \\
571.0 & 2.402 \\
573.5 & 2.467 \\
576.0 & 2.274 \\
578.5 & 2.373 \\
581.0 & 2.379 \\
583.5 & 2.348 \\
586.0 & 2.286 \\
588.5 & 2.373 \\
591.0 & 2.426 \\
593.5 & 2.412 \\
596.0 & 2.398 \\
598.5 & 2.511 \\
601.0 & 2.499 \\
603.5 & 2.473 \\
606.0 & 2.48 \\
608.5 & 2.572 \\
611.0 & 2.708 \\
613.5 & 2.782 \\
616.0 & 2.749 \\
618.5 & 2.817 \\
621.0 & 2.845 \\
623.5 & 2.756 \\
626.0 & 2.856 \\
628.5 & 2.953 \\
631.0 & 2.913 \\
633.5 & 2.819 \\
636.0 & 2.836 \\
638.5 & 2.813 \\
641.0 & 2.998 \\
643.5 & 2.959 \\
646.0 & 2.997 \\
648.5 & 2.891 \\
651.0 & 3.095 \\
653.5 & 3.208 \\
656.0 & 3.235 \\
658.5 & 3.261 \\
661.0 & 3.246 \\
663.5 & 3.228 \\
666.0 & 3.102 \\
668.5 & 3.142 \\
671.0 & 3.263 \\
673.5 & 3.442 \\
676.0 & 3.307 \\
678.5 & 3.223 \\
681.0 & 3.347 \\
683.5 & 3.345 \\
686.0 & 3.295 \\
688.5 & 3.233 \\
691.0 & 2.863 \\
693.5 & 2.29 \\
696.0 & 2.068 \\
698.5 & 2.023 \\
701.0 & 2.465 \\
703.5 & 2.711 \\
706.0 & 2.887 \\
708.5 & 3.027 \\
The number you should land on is 6.5 yr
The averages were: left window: 2.44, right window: 3.06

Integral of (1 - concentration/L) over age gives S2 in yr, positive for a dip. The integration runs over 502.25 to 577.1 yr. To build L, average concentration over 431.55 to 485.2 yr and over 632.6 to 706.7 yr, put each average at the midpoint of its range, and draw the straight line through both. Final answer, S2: 4.3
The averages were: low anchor 2.38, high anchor 2.99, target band 2.46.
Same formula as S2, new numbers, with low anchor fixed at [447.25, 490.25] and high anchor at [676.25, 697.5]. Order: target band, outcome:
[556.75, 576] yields 0.9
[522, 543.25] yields 1.9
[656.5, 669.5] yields -1.3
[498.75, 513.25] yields 0.6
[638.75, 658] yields -1.2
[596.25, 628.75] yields 1.2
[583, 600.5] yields 2.1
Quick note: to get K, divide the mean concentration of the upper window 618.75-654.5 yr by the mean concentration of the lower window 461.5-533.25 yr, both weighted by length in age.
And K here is 1.19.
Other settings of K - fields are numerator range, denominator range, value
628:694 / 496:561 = 1.25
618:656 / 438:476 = 1.25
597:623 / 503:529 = 1.12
